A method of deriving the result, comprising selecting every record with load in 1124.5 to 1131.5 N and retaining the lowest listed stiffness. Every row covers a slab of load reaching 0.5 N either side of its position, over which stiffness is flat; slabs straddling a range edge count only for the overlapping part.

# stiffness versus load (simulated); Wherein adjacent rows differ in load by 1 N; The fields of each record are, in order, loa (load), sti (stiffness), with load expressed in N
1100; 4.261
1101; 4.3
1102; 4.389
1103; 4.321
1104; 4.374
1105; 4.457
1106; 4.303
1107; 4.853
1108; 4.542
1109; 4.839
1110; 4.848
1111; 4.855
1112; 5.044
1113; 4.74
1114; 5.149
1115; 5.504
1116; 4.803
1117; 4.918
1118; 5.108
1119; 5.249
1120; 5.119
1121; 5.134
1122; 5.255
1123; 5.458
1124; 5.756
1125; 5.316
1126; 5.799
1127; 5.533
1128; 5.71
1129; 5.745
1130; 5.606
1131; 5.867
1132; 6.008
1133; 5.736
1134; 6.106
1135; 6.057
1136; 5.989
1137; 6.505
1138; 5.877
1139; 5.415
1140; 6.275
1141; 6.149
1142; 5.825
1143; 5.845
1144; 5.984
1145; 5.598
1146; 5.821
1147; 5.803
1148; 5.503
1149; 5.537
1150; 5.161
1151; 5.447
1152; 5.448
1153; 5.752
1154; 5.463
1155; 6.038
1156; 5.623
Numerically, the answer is 5.316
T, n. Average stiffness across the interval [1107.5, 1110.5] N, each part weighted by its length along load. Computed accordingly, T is 4.74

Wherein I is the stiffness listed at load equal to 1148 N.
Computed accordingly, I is 5.503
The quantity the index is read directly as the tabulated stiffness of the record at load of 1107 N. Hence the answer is 4.853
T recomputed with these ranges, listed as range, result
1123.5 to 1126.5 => 5.62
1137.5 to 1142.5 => 5.91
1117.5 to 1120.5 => 5.16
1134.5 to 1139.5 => 5.97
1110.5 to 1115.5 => 5.06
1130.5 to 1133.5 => 5.87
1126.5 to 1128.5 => 5.62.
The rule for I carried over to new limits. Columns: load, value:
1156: 5.623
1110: 4.848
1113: 4.74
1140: 6.275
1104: 4.374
